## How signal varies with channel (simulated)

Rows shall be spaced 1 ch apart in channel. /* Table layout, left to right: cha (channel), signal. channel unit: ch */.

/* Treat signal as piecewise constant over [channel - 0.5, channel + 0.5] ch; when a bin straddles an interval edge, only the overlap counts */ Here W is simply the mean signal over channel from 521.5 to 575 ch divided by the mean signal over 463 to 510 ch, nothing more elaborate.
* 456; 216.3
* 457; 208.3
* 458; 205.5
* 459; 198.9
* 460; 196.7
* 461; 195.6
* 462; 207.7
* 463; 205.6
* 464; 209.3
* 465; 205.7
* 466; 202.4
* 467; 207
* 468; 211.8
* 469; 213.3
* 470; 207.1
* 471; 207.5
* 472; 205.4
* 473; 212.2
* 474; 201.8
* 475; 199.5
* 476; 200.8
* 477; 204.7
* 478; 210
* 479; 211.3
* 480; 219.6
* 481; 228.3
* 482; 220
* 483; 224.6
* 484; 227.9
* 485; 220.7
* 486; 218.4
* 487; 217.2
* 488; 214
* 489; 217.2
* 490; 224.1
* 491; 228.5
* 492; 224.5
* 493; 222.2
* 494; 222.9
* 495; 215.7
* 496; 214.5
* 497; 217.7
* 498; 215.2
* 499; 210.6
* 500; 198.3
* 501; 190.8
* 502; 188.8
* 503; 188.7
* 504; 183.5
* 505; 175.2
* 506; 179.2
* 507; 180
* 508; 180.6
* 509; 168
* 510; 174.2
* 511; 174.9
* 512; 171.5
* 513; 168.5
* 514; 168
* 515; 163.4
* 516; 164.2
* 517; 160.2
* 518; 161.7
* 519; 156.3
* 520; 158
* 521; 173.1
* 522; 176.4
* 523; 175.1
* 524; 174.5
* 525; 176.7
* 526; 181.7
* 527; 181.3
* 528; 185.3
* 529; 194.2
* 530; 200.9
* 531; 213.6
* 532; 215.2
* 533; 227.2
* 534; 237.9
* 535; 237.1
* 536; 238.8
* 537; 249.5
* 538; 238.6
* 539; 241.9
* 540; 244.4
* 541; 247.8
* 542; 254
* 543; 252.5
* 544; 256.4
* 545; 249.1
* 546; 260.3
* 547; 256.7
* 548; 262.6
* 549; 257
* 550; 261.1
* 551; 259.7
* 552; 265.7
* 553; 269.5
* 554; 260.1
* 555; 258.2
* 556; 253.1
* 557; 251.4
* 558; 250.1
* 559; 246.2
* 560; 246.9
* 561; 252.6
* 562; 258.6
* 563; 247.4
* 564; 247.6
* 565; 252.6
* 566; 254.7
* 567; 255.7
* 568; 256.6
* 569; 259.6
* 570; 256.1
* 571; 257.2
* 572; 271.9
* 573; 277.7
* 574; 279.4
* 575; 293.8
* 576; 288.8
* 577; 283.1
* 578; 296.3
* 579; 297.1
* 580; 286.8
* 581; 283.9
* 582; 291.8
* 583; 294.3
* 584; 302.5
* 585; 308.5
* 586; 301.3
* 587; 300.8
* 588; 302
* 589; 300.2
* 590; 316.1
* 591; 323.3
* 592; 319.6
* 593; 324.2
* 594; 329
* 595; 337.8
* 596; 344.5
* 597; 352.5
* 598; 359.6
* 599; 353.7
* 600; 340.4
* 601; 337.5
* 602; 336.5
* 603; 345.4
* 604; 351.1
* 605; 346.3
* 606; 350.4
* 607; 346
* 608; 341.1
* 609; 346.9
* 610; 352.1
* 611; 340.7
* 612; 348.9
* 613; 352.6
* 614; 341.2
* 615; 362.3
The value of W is 1.2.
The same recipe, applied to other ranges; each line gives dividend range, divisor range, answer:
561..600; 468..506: 1.40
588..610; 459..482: 1.63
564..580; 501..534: 1.51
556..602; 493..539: 1.51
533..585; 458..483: 1.26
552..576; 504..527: 1.51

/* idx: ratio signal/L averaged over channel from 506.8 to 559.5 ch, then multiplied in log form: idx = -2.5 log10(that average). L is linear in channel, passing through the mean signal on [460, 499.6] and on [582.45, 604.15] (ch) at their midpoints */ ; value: 0.24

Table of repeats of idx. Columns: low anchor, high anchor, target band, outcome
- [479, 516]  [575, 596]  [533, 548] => 0.02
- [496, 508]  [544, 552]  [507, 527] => 0.25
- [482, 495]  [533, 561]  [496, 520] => 0.27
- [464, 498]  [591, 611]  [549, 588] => 0.14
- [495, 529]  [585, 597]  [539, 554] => -0.07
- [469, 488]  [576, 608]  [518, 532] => 0.38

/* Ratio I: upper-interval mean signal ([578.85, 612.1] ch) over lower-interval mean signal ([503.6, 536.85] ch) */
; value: 1.8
